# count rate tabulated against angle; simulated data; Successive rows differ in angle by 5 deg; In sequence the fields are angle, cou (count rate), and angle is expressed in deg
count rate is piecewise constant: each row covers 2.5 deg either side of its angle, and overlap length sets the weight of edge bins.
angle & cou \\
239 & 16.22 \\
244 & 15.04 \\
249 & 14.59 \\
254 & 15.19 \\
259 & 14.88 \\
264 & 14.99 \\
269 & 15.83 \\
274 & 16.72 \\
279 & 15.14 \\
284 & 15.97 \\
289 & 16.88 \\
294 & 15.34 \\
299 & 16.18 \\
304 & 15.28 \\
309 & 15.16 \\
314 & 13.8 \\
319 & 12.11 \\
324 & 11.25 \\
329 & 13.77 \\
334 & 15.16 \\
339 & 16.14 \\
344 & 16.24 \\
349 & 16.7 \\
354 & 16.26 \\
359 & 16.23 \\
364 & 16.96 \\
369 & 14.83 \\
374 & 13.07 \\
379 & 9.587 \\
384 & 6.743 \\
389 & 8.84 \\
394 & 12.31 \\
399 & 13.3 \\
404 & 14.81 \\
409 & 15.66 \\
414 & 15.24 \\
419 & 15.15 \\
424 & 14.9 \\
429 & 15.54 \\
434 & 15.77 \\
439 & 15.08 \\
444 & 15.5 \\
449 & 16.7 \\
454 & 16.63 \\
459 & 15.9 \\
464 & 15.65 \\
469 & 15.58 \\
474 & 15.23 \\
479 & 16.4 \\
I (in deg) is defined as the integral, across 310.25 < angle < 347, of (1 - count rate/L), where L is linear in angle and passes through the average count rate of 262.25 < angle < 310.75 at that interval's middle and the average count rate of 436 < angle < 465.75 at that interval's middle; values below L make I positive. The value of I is 3.9 deg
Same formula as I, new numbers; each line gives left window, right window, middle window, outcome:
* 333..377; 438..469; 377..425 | 9.7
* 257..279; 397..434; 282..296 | -0.5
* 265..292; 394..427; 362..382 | 2.3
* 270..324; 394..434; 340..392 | 4.6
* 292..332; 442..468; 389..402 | 2.7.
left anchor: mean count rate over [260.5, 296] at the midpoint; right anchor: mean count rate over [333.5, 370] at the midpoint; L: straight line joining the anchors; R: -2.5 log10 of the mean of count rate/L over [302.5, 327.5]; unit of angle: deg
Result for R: 0.19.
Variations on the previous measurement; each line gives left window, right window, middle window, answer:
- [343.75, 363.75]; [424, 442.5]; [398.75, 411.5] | 0.067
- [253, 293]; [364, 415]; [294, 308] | -0.046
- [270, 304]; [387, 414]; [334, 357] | -0.115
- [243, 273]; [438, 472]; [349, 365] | -0.064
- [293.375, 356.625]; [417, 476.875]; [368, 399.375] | 0.361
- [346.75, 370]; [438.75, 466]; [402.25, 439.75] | 0.055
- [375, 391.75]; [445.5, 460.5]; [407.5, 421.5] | -0.249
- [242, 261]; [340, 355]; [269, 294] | -0.047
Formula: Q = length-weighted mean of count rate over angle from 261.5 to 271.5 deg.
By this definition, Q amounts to 15.4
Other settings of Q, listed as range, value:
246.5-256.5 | 14.9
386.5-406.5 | 12.3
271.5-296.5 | 16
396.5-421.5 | 14.8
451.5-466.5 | 16.1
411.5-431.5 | 15.2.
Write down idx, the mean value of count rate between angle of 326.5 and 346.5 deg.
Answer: 15.3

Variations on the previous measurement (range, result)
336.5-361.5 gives 16.3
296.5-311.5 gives 15.5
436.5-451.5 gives 15.8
